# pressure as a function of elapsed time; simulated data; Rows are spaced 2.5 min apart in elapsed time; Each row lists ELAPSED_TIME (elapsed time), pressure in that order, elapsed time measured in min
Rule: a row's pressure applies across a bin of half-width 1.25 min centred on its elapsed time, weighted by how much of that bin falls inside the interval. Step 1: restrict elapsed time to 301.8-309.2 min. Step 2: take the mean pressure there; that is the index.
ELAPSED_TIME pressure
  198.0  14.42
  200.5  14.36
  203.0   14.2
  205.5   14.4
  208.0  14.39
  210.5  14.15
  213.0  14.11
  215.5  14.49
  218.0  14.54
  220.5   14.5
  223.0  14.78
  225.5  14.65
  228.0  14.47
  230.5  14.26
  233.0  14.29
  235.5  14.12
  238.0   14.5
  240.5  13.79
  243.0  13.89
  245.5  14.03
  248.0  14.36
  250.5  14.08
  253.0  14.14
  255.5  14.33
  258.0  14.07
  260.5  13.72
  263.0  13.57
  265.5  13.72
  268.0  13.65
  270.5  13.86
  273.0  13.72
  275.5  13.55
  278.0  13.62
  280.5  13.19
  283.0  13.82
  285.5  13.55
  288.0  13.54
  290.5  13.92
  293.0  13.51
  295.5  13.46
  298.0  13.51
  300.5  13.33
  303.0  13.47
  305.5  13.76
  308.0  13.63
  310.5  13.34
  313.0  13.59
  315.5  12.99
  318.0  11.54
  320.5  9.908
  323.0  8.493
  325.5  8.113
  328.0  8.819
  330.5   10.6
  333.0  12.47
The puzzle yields 13.6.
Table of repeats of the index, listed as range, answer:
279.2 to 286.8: 13.5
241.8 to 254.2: 14.1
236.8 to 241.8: 14.1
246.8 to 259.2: 14.2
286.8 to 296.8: 13.6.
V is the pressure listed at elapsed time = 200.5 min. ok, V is 14.36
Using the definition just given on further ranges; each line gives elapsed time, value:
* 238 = 14.5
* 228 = 14.47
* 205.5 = 14.4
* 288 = 13.54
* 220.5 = 14.5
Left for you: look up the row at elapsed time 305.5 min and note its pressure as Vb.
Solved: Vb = 13.76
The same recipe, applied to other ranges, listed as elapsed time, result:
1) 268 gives 13.65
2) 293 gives 13.51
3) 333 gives 12.47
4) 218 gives 14.54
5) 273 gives 13.72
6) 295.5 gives 13.46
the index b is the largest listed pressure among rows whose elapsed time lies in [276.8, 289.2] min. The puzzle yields 13.82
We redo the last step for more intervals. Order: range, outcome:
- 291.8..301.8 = 13.51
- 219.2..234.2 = 14.78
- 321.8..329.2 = 8.819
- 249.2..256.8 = 14.33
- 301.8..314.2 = 13.76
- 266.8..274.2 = 13.86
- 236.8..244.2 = 14.5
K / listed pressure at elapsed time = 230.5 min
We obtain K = 14.26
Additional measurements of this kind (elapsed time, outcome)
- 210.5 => 14.15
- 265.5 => 13.72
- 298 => 13.51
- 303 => 13.47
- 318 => 11.54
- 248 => 14.36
